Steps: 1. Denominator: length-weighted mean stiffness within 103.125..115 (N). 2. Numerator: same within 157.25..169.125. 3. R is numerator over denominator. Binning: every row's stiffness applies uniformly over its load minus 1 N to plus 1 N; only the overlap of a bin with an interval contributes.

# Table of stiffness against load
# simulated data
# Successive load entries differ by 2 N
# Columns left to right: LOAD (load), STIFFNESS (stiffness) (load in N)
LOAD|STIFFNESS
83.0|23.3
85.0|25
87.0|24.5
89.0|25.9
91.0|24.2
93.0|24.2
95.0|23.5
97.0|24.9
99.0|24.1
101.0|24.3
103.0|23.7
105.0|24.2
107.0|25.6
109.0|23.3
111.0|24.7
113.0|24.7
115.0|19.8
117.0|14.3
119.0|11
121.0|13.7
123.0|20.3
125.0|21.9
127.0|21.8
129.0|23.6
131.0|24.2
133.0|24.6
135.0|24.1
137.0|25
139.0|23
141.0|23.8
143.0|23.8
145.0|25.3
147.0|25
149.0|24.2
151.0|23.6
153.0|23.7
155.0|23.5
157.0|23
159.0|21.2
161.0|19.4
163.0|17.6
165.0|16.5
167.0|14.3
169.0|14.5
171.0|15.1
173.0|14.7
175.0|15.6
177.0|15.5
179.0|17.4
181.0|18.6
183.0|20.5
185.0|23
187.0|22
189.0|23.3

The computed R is 0.74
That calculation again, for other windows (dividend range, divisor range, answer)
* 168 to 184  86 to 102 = 0.67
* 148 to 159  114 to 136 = 1.17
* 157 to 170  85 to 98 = 0.72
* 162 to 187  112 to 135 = 0.85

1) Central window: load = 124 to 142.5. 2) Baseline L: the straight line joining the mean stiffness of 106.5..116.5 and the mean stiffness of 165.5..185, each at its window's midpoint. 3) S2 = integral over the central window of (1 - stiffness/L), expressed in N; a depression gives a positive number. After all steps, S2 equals -2.4 N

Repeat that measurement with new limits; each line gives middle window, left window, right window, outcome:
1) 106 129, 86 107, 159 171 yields 1.9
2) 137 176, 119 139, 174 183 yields -2.5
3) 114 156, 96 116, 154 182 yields -2.3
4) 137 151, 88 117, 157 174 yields -3.5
